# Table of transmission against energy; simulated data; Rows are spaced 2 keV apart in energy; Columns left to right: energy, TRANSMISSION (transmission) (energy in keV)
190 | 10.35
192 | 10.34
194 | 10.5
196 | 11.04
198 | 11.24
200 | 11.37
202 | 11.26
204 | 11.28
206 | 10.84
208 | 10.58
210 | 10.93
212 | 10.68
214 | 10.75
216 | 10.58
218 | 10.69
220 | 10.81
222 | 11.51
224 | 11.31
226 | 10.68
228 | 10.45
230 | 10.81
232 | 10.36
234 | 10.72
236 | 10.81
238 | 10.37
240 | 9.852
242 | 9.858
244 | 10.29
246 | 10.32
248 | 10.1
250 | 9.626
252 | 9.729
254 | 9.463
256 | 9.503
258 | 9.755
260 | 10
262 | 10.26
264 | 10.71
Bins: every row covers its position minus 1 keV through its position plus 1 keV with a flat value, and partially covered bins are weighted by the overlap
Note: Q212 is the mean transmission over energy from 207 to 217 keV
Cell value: 10.7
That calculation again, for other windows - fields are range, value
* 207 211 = 10.8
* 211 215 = 10.7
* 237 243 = 10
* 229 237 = 10.7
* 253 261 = 9.68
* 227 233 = 10.5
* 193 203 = 11.1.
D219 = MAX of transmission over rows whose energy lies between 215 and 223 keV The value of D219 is 11.51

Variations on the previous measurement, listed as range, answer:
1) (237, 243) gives 10.37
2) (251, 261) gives 10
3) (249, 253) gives 9.729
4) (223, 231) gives 11.31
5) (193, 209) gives 11.37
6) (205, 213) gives 10.93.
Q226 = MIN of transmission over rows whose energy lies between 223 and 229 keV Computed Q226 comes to 10.45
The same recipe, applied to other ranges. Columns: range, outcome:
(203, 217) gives 10.58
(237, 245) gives 9.852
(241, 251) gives 9.626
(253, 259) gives 9.463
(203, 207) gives 10.84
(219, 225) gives 10.81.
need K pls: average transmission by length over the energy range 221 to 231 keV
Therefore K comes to 11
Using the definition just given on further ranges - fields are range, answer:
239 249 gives 10.1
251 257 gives 9.56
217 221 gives 10.8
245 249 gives 10.2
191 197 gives 10.6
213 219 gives 10.7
